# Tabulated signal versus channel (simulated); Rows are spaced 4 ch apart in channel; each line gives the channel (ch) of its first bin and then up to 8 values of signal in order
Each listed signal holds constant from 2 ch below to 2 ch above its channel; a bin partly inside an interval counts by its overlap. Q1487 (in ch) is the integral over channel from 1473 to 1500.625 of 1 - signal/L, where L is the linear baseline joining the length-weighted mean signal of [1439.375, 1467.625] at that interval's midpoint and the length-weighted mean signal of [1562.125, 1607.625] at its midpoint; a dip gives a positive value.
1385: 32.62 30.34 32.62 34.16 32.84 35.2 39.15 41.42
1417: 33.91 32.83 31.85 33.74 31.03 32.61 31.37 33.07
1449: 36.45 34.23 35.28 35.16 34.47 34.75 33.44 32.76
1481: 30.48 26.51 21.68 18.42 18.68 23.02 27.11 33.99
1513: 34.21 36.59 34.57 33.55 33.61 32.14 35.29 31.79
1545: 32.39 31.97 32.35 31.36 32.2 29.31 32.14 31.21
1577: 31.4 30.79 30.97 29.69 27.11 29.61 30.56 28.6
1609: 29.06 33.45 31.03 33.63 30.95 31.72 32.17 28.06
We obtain 6.7 ch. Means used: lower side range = 34.3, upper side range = 30.2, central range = 25.3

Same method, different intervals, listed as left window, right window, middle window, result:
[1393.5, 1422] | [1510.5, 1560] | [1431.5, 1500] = 8.10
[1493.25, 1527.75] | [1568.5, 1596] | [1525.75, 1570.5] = -3.33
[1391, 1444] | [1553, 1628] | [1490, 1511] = 5.39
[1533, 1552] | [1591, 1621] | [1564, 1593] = 0.65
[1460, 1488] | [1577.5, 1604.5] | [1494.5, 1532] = 0.94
